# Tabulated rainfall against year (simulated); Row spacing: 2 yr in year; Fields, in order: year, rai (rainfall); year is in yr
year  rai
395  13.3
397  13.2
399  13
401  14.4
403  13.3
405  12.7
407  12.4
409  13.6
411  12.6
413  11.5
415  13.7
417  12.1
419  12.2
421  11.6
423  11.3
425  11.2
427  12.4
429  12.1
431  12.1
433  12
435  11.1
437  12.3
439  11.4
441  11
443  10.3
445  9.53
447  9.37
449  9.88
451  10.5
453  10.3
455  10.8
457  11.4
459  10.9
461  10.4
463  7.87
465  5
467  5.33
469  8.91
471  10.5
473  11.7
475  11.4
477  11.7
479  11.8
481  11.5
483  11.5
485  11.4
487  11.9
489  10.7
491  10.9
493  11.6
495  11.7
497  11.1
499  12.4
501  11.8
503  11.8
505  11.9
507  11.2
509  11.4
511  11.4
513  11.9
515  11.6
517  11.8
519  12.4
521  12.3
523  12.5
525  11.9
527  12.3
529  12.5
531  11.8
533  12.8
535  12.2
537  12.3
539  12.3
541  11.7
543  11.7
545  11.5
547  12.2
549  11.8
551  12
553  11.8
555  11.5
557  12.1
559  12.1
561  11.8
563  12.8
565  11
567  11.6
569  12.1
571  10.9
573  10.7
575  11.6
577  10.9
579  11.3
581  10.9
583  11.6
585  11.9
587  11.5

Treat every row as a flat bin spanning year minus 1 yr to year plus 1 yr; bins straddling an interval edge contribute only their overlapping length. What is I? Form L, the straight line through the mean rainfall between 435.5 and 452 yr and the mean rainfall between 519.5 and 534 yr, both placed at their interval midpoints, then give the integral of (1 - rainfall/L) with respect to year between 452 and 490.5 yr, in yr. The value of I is 3.0 yr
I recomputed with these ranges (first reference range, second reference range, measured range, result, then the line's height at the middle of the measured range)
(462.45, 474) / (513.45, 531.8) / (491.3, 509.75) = -1.9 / 10.5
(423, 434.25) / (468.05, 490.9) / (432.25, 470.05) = 5.5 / 11.6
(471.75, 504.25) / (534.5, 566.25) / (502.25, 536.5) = -0.7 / 11.7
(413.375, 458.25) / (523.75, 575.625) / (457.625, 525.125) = 3.5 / 11.6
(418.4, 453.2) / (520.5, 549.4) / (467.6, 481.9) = 0.8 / 11.5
